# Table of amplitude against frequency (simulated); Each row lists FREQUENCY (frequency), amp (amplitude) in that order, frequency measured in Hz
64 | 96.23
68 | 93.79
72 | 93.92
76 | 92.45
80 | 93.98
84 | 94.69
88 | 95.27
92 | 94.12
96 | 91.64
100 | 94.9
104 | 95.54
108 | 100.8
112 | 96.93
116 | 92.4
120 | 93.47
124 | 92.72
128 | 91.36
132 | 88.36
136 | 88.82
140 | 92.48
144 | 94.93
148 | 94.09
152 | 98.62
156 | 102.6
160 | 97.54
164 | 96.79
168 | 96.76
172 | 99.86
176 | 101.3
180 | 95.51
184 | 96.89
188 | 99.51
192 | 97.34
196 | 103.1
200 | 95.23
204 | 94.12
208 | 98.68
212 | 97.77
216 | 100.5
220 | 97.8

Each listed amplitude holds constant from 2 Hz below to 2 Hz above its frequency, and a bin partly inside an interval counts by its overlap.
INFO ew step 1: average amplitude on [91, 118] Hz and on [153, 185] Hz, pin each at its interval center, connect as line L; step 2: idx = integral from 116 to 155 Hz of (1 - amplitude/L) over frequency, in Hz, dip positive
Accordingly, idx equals 1.5 Hz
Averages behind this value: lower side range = 95.2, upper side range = 98.5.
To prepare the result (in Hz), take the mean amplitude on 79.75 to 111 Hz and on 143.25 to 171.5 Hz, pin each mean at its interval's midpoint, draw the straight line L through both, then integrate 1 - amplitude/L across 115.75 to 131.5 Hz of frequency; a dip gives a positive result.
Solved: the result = 0.69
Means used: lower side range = 95.2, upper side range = 97.6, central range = 92.1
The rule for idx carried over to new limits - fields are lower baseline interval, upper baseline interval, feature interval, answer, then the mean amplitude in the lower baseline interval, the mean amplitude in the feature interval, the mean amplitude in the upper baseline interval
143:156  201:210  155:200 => -0.9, 97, 98.6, 96.3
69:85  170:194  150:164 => -0.3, 93.7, 99.2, 98.4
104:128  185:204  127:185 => 0.5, 95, 95.8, 98.2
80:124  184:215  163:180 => -0.2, 94.8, 98.4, 98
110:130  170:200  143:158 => -0.3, 93.4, 97.7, 98.8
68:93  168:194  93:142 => 1.2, 94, 93.3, 98.3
